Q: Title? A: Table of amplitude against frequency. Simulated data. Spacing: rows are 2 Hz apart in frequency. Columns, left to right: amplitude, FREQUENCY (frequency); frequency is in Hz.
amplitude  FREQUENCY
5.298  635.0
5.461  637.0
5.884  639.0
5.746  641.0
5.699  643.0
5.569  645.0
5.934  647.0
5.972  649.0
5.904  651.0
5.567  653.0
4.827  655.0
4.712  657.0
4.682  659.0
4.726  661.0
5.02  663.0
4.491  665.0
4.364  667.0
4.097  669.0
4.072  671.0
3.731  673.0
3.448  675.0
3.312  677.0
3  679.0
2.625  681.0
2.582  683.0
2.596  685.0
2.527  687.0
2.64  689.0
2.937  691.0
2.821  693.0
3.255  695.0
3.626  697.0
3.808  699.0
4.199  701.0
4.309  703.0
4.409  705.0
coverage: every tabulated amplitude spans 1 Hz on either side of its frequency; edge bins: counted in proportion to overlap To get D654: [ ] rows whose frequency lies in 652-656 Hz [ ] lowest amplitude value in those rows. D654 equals 4.827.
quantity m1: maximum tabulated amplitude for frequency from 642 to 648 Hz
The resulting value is 5.934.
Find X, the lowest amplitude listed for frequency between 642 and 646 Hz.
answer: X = 5.569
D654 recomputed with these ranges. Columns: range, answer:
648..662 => 4.682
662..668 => 4.364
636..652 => 5.461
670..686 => 2.582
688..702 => 2.64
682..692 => 2.527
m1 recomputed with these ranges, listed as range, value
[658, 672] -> 5.02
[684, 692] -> 2.937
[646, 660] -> 5.972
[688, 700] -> 3.808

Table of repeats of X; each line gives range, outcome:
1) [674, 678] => 3.312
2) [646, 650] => 5.934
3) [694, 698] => 3.255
